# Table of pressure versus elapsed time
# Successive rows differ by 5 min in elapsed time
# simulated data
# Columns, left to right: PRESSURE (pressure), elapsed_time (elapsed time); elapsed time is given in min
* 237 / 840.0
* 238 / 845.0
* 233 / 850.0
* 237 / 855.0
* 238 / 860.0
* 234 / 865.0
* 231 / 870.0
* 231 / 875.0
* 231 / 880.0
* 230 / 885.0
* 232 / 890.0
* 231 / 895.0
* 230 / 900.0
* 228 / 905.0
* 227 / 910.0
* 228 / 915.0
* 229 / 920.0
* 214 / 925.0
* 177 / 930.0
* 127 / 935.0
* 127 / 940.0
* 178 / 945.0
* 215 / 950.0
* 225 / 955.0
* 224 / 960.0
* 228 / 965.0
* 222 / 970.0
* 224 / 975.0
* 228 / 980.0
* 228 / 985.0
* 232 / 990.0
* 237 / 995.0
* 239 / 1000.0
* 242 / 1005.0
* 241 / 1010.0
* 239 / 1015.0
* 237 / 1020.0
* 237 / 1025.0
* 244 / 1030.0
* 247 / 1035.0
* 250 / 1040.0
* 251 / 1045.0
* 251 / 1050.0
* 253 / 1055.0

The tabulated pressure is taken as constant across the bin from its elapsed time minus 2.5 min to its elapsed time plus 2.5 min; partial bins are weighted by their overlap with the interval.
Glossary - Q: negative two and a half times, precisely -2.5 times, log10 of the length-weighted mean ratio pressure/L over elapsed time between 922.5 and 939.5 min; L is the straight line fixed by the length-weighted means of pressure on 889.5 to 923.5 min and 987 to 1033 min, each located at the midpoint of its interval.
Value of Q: 0.35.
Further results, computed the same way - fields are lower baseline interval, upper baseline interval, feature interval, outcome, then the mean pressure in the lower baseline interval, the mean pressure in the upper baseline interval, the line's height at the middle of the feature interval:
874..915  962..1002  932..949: 0.45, 230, 230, 230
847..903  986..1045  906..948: 0.23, 233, 241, 236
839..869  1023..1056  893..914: 0.05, 236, 247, 239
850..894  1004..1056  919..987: 0.18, 233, 245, 239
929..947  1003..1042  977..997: -0.14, 149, 242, 203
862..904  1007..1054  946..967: 0.09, 231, 244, 238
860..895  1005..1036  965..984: 0.06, 232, 241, 238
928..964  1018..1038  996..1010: -0.08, 184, 242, 224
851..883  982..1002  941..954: 0.21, 234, 234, 234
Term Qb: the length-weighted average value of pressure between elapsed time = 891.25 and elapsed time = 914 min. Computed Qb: 229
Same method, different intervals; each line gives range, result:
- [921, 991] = 203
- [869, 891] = 231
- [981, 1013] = 236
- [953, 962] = 224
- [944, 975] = 218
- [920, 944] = 169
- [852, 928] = 230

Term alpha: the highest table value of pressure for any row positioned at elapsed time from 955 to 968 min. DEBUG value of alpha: 228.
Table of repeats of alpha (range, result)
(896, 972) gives 230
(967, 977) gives 224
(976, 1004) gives 239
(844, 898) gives 238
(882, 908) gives 232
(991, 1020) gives 242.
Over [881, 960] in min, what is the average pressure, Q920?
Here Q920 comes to 208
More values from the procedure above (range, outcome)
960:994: 227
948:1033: 232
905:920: 228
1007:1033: 240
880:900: 231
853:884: 233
